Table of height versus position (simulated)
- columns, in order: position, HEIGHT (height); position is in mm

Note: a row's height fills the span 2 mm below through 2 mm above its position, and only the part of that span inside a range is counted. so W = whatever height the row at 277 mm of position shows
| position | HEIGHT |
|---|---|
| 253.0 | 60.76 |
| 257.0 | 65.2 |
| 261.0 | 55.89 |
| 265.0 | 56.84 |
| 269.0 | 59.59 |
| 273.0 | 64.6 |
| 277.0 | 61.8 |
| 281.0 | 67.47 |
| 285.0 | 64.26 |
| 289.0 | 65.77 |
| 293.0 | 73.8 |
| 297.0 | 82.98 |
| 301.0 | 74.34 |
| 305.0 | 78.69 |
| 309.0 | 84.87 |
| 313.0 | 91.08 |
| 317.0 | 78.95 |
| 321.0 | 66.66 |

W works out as 61.8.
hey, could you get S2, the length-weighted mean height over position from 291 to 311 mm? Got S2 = 78.9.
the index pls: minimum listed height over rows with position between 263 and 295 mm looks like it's 56.84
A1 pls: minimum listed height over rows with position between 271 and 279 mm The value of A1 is 61.8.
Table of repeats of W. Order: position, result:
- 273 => 64.6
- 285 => 64.26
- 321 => 66.66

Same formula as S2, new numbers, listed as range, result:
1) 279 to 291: 65.8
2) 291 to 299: 78.4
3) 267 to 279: 62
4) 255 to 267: 59.3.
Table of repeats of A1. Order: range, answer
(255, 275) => 55.89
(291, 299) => 73.8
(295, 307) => 74.34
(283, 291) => 64.26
